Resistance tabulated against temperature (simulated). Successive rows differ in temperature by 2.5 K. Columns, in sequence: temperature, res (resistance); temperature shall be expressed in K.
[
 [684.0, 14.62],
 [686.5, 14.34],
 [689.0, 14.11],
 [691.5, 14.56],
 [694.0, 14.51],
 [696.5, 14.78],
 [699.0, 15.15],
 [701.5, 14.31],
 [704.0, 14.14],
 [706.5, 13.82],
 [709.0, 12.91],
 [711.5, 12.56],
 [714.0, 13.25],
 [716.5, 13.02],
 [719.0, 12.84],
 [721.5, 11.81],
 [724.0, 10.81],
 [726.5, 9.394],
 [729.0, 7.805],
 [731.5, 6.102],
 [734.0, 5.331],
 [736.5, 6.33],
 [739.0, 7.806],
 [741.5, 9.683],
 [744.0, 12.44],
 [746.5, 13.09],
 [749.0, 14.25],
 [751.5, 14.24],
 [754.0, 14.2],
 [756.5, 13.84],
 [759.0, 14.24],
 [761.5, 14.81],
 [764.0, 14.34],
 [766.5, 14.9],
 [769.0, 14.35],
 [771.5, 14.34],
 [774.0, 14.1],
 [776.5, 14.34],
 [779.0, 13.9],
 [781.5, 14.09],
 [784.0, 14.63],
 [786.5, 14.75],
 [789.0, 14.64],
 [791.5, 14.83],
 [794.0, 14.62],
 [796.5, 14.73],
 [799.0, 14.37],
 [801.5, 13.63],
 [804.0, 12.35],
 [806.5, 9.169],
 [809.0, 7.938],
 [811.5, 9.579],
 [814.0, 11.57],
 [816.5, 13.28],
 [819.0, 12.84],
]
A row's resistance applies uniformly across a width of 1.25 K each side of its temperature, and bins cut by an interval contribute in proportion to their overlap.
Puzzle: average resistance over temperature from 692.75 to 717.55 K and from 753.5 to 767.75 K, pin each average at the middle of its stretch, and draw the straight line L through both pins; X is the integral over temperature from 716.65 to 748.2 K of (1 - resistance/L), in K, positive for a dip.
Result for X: 10.0 K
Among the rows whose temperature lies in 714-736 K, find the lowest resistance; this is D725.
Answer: 5.331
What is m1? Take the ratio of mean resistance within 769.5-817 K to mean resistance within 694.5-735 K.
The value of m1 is 1.12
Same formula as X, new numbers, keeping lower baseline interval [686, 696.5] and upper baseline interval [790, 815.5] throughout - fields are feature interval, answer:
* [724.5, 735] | 4.79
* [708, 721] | 1.06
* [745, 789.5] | -4.41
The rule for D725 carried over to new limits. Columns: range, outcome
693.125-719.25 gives 12.56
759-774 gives 14.1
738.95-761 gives 7.806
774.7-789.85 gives 13.9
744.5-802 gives 13.09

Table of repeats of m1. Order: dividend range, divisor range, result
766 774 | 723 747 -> 1.65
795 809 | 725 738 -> 1.76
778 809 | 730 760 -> 1.24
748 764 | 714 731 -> 1.31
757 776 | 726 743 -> 1.93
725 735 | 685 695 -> 0.51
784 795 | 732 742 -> 2.09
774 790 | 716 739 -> 1.58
